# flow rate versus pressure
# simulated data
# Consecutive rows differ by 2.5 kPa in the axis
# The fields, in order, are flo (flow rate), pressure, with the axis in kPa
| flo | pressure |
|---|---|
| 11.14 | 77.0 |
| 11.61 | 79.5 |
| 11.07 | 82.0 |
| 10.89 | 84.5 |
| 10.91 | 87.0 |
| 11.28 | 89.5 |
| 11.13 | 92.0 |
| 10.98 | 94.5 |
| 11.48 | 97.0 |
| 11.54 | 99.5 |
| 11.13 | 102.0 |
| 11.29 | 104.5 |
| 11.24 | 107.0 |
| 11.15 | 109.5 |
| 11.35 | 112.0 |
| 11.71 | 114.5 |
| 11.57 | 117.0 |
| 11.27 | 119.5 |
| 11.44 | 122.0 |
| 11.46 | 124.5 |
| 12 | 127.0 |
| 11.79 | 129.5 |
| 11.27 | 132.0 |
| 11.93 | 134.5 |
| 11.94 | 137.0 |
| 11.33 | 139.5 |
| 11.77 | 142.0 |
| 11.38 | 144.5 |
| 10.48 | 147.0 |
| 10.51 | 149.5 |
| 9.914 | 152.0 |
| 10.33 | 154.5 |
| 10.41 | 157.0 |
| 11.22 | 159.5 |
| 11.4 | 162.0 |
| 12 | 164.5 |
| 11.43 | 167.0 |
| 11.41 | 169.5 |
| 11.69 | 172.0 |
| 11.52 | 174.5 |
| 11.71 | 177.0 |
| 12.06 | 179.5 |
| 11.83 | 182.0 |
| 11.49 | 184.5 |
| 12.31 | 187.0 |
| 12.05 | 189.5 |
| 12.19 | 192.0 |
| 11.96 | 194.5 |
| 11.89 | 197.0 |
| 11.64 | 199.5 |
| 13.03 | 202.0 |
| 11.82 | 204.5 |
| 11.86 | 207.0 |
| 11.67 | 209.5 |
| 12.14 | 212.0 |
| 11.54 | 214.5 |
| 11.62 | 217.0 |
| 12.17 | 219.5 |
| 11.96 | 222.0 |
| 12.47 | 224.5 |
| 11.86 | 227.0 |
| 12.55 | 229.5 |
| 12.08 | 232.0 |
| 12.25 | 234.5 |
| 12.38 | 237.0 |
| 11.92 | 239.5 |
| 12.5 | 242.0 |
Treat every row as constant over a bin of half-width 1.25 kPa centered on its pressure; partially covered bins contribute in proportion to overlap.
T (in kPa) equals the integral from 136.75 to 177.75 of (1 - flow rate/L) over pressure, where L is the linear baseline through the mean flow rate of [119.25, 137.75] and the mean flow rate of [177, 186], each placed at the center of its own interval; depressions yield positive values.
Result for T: 1.9 kPa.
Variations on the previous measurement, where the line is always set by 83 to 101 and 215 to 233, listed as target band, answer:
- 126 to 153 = 0.4 kPa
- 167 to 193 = -0.1 kPa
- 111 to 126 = -0.2 kPa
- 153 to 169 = 0.7 kPa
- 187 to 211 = -0.2 kPa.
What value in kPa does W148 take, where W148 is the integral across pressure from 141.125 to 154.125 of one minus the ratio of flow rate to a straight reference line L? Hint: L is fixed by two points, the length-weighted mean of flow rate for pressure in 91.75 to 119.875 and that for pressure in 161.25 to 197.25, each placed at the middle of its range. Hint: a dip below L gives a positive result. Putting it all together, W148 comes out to 0.9 kPa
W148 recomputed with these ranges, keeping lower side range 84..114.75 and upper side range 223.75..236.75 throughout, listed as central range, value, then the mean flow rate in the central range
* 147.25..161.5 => 1.4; 10.5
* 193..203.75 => -0.1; 12.1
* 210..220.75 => 0.2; 11.9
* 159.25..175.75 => 0.3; 11.5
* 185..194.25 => -0.1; 12.1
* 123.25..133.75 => -0.2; 11.6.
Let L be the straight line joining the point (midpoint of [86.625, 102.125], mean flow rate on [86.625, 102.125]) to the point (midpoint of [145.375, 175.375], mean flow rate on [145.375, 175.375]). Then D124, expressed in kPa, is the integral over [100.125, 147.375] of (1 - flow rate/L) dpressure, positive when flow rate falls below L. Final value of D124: -1.4 kPa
